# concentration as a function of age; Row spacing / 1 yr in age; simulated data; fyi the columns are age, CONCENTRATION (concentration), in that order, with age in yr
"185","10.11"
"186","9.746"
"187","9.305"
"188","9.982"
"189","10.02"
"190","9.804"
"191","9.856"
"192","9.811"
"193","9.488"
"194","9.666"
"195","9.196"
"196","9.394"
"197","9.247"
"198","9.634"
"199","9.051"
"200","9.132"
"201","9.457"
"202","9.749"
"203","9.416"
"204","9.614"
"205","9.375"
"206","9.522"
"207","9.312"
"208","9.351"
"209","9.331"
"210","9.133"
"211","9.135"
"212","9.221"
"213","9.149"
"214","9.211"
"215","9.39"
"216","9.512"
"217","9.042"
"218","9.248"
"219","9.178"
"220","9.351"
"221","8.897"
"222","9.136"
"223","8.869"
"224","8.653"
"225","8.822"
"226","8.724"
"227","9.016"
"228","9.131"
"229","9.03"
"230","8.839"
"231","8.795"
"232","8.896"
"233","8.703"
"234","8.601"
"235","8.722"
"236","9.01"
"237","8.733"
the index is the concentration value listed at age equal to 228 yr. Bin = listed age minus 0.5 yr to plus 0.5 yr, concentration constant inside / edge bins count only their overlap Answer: 9.131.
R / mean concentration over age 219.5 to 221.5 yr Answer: 9.12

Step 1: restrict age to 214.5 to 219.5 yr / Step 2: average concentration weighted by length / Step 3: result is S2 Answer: 9.27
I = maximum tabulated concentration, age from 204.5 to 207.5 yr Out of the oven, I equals 9.522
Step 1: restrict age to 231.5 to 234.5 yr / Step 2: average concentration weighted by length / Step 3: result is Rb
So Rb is 8.73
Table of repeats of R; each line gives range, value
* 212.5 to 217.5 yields 9.26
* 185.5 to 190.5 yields 9.77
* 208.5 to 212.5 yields 9.21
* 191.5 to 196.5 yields 9.51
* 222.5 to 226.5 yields 8.77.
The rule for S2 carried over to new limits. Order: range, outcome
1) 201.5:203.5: 9.58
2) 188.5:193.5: 9.8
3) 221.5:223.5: 9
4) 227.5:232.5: 8.94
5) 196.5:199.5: 9.31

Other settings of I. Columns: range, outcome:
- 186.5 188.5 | 9.982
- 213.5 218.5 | 9.512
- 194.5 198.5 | 9.634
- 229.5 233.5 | 8.896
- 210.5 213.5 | 9.221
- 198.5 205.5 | 9.749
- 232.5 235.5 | 8.722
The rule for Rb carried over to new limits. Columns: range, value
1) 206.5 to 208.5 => 9.33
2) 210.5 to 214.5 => 9.18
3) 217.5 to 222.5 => 9.16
